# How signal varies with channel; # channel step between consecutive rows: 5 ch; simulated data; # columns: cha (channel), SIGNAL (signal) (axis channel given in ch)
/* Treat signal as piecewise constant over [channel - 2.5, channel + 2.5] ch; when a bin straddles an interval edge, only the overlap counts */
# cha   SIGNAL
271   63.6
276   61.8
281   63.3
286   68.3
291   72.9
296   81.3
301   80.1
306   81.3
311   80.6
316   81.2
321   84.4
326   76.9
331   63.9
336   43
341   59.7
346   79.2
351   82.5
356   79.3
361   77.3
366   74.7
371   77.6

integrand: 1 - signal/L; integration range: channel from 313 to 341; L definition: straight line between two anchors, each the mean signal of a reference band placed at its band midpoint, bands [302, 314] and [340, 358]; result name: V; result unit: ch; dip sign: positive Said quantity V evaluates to 3.5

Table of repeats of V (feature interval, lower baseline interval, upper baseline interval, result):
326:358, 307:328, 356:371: 4.1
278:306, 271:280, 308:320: -1.2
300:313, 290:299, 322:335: -1.0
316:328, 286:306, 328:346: -2.7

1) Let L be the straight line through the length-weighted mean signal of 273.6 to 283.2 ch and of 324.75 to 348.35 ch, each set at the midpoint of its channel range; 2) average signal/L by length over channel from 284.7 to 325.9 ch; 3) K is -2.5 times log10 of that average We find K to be -0.24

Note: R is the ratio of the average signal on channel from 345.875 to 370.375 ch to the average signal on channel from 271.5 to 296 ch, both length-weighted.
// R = 1.2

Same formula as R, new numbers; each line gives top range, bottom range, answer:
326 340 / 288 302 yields 0.75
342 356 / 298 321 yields 0.96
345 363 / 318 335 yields 1.10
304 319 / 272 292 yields 1.23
